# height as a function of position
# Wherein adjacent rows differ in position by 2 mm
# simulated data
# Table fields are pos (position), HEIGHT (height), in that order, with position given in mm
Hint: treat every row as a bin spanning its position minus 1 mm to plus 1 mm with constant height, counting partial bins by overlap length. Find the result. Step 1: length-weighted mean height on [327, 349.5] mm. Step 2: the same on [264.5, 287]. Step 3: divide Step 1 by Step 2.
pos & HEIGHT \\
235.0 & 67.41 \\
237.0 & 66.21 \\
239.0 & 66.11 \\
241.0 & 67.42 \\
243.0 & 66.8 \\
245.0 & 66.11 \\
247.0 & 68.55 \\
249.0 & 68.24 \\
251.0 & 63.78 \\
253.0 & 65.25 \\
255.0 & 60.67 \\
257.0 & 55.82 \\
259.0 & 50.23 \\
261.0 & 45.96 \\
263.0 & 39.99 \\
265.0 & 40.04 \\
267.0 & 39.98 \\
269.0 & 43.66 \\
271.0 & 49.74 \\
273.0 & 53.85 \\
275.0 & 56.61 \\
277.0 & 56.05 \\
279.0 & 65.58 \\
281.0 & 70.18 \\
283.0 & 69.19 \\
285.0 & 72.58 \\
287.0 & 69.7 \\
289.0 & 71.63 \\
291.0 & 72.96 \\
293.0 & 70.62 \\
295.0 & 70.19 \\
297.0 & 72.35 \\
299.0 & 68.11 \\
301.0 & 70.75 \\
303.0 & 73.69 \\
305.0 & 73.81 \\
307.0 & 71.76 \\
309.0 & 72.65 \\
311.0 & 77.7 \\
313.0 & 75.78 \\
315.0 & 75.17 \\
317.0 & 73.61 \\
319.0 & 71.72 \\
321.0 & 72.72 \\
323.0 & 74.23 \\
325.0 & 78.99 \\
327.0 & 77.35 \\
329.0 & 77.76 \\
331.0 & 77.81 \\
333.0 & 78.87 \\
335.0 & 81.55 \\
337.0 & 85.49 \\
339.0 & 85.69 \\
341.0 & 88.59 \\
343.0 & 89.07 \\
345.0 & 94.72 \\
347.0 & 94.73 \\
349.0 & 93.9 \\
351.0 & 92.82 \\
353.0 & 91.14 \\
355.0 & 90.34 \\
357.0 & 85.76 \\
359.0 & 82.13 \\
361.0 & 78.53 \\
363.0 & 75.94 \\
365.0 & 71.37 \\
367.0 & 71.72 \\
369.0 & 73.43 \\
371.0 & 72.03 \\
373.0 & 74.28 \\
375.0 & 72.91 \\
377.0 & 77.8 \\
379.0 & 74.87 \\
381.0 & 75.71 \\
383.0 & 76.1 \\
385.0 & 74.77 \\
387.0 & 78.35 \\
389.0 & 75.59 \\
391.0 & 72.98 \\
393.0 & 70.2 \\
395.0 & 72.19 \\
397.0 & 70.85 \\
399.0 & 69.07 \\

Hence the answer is 1.50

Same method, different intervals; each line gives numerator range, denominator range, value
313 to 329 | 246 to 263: 1.28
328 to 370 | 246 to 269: 1.55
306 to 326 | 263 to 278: 1.55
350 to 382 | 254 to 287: 1.44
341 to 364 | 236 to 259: 1.37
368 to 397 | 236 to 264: 1.22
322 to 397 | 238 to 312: 1.26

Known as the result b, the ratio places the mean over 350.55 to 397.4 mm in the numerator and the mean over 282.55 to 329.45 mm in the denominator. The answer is 1.05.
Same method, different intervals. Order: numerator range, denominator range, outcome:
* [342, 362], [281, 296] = 1.26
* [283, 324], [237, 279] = 1.28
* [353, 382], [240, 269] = 1.37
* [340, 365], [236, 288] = 1.48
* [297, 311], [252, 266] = 1.41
